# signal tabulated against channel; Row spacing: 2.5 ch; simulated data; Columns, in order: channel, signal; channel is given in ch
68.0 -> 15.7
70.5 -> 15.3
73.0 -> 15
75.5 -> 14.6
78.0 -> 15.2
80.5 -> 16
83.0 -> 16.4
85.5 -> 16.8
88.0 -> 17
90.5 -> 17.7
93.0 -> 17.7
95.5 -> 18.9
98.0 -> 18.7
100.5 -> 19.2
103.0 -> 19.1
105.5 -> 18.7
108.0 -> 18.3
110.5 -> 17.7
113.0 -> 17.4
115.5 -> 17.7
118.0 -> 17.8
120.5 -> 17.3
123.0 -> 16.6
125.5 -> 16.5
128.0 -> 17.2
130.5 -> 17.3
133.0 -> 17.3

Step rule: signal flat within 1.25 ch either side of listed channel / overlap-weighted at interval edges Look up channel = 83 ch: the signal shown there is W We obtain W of 16.4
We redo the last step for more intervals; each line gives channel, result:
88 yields 17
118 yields 17.8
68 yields 15.7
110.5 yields 17.7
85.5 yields 16.8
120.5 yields 17.3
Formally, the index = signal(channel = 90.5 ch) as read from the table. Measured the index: 17.7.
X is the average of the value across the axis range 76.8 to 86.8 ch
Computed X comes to 16.1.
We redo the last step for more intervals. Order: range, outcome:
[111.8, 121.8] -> 17.5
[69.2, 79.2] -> 15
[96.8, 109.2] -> 18.8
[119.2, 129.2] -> 16.9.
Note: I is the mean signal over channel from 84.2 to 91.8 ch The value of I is 17.2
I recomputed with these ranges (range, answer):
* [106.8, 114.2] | 17.8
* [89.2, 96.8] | 18.1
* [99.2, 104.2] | 19.1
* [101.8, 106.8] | 18.9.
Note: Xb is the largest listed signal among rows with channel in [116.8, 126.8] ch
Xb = 17.8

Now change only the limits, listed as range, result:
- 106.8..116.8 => 18.3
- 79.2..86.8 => 16.8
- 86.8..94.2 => 17.7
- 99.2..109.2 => 19.2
